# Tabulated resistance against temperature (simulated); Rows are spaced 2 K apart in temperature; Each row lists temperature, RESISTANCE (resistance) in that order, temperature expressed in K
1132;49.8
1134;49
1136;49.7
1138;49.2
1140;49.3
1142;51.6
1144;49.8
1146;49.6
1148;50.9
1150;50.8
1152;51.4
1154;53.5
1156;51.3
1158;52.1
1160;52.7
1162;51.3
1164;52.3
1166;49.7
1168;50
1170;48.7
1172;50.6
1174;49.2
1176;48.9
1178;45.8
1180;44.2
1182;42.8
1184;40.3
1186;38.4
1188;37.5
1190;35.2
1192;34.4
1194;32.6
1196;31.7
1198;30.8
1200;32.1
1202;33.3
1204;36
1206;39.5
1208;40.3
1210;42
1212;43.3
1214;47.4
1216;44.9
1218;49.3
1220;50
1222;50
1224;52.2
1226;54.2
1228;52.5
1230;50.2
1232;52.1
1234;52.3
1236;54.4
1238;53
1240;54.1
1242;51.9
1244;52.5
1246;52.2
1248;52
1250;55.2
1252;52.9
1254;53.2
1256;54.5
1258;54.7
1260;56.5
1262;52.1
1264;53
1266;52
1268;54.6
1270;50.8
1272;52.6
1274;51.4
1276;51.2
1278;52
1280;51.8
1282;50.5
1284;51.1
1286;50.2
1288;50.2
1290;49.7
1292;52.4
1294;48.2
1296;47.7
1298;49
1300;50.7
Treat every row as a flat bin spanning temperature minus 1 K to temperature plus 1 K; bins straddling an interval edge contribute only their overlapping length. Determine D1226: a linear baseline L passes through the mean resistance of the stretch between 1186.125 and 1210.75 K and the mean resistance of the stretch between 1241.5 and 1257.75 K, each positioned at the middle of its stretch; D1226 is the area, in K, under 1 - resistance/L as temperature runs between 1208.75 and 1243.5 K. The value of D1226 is -4.00 K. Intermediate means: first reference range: 35.5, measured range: 50.2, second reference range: 53.2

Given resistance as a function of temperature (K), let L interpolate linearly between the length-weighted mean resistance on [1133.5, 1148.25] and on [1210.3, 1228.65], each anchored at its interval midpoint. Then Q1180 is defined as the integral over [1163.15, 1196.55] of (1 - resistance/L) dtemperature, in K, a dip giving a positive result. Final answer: 4.22 K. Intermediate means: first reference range 49.9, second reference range 49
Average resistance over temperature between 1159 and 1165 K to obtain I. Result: 52.1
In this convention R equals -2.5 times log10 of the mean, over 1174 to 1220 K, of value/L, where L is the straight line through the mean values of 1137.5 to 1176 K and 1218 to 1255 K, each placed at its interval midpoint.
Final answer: 0.275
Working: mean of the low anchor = 50.7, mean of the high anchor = 52.4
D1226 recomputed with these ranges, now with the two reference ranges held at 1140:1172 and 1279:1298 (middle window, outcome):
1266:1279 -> -0.5 K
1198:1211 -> 3.6 K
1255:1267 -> -0.8 K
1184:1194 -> 2.8 K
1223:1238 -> -0.6 K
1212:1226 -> 0.5 K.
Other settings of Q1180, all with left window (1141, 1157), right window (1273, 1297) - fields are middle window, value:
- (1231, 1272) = -2.0 K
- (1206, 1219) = 1.7 K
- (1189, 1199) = 3.5 K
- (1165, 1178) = 0.5 K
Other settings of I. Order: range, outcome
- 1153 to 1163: 52.2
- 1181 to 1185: 41.5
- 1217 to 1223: 49.8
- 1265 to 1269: 53.3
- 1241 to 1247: 52.2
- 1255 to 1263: 54.5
